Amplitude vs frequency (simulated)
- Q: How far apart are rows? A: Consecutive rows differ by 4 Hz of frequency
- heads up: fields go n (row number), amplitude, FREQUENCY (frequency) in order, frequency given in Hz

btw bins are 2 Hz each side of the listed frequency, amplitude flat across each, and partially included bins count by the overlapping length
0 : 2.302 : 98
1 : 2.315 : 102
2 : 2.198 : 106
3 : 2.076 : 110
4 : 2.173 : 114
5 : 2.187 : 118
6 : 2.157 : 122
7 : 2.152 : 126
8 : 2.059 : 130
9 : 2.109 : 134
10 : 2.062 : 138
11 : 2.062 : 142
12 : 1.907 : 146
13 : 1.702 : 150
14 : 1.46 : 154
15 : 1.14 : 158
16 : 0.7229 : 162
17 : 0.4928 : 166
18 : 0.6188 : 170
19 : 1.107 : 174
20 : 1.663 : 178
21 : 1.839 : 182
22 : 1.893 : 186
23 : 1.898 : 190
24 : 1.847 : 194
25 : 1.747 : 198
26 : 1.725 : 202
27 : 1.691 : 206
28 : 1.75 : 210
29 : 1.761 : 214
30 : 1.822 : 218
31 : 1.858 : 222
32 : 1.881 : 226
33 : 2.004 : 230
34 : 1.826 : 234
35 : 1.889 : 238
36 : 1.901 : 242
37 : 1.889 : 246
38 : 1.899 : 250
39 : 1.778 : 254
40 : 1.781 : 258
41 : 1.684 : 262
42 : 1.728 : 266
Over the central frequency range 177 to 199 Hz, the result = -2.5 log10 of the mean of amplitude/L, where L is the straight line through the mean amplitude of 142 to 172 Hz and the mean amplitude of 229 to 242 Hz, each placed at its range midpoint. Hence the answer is -0.23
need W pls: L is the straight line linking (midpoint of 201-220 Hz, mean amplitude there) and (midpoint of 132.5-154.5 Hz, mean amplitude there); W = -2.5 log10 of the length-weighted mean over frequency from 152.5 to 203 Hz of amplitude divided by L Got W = 0.29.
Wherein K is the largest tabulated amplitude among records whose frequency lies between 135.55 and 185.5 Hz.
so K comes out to 2.062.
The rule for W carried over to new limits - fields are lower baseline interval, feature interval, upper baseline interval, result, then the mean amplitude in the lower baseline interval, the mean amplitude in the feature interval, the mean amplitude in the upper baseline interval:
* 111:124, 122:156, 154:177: -0.22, 2.16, 1.95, 0.909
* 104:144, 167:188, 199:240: 0.37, 2.12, 1.38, 1.82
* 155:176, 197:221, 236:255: -0.24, 0.847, 1.75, 1.88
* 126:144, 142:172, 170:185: 0.43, 2.08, 1.21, 1.44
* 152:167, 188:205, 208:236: -0.20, 0.985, 1.8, 1.84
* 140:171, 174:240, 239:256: -0.12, 1.28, 1.8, 1.87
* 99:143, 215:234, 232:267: 0.00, 2.15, 1.88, 1.82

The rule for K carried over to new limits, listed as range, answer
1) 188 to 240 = 2.004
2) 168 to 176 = 1.107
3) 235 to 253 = 1.901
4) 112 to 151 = 2.187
